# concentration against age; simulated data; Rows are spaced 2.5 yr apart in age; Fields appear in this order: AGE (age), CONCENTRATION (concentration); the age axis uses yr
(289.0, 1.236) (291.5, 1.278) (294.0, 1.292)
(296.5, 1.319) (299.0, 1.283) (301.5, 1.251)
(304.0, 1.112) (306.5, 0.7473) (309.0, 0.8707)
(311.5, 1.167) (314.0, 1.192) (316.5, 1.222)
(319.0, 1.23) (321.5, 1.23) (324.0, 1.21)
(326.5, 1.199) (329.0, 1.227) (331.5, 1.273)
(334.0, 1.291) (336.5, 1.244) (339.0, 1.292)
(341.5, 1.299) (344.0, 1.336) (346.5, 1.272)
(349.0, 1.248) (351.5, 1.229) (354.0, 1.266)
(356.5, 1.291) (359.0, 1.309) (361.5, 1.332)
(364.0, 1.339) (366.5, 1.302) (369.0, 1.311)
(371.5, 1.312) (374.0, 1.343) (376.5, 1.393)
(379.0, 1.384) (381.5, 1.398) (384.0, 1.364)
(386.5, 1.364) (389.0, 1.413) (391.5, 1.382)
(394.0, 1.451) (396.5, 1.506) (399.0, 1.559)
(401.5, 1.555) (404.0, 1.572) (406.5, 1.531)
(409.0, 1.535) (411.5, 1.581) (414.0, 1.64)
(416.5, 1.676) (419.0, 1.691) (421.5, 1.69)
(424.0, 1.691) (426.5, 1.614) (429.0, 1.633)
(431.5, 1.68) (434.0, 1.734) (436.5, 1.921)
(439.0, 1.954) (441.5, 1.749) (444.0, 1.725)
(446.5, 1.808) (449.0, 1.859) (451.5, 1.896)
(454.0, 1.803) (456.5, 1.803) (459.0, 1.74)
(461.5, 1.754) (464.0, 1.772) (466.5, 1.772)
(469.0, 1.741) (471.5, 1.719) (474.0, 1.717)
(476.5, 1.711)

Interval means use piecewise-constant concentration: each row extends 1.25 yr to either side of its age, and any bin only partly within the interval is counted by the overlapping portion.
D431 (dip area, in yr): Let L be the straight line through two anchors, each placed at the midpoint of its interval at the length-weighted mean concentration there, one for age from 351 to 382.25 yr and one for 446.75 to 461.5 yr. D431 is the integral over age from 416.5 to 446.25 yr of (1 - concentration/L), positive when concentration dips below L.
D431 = -0.8 yr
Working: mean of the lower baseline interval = 1.32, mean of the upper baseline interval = 1.81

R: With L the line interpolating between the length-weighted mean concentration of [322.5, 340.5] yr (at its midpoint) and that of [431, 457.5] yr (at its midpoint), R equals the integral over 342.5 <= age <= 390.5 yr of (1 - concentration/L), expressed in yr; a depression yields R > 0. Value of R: 3.3 yr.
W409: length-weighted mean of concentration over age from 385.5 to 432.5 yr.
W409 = 1.57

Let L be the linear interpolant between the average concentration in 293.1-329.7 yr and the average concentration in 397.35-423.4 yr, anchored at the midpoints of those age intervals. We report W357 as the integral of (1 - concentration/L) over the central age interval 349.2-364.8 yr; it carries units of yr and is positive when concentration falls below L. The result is 0.9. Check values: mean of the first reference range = 1.17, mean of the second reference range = 1.6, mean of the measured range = 1.29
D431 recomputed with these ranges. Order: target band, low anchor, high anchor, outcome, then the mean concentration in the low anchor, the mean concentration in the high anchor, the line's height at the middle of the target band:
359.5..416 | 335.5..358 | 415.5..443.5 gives 2.47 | 1.28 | 1.73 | 1.5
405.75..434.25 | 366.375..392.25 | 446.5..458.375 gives -0.29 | 1.36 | 1.83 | 1.62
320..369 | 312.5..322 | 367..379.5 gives 0.17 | 1.22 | 1.34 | 1.28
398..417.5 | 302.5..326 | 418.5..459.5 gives 0.27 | 1.11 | 1.77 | 1.6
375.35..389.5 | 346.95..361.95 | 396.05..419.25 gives 0.52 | 1.28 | 1.58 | 1.44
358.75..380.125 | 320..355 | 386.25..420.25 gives 0.87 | 1.26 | 1.54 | 1.39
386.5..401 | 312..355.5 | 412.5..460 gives 0.81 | 1.25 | 1.75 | 1.54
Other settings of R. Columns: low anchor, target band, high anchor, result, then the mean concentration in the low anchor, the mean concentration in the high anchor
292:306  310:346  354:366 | 0.71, 1.23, 1.31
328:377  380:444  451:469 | -1.19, 1.29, 1.78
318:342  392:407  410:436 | 0.40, 1.25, 1.67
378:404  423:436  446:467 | -0.23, 1.44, 1.8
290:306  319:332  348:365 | 0.34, 1.23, 1.29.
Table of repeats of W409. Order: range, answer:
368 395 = 1.37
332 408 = 1.36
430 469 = 1.8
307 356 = 1.22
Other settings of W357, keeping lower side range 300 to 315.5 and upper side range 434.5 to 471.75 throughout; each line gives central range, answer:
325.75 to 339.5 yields -0.7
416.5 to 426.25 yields -0.2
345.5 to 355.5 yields 0.2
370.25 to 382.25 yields 0.4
